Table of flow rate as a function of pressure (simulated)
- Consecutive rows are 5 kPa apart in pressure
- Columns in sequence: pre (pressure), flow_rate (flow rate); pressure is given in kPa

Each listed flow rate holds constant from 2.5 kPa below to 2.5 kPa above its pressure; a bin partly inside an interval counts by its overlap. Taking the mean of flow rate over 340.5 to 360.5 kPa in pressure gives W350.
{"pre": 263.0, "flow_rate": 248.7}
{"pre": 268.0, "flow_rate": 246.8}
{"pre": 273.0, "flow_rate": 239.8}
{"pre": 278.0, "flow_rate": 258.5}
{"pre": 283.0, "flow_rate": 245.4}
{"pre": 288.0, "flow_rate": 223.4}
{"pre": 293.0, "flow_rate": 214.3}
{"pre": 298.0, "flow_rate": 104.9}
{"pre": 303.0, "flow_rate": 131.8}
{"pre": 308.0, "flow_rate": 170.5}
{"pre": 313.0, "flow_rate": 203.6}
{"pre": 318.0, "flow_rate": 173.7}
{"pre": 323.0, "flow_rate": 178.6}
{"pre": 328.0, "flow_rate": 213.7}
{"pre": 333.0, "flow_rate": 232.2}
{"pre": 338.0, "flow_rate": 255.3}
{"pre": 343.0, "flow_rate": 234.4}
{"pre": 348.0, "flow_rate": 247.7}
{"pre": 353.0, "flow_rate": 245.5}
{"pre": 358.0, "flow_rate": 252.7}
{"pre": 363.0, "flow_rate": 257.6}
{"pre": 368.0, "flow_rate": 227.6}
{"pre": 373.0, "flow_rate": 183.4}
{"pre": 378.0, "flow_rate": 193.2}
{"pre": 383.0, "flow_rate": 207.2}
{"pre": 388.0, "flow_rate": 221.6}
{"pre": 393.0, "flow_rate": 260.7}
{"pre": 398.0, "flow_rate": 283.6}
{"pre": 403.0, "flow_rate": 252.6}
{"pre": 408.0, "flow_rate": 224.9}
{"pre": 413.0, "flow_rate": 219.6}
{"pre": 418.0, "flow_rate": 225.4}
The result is 245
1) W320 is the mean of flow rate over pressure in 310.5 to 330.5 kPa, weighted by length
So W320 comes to 192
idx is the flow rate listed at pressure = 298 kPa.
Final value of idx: 104.9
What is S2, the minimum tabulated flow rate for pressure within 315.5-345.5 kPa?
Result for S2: 173.7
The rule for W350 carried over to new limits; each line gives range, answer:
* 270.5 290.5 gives 242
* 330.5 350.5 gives 242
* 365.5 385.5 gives 203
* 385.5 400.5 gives 255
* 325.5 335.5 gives 223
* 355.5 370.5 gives 246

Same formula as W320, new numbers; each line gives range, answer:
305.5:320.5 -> 183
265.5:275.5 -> 243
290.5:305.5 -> 150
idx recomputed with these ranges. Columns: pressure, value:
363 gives 257.6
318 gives 173.7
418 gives 225.4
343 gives 234.4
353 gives 245.5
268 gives 246.8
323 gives 178.6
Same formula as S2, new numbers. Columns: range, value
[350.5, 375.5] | 183.4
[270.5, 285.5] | 239.8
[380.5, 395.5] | 207.2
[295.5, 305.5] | 104.9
